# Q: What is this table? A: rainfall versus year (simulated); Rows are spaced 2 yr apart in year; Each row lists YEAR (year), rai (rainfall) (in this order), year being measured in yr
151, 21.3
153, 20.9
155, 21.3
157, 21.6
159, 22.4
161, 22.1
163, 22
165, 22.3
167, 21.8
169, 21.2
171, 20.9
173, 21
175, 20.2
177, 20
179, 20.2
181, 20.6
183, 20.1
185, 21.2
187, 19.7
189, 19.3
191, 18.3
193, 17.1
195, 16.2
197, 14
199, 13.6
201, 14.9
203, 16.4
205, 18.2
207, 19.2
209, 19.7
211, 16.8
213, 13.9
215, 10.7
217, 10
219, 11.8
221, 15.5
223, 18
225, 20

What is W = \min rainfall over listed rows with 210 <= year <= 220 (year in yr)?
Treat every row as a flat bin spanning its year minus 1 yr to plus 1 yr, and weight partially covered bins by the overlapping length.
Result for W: 10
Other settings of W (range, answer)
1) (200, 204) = 14.9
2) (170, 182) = 20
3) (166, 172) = 20.9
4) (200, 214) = 13.9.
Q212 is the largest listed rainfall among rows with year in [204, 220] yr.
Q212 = 19.7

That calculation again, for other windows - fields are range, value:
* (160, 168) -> 22.3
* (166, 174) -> 21.8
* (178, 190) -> 21.2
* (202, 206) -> 18.2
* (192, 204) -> 17.1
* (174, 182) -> 20.6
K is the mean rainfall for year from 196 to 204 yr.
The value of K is 14.7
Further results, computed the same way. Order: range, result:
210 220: 12.6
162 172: 21.6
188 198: 17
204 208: 18.7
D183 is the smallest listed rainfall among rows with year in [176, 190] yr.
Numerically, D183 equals 19.3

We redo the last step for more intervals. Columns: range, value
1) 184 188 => 19.7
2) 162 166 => 22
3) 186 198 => 14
